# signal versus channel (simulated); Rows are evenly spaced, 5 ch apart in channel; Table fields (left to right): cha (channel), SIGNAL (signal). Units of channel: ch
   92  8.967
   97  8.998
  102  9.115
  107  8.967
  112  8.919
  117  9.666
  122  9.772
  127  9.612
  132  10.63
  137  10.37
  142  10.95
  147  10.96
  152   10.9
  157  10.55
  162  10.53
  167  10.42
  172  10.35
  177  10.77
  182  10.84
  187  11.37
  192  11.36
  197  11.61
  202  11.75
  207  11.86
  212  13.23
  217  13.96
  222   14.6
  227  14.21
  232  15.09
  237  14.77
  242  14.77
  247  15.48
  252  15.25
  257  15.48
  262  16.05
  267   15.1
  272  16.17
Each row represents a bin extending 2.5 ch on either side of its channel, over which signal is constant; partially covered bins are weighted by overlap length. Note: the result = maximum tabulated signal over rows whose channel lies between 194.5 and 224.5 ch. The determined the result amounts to 14.6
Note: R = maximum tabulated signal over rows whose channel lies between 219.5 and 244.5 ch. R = 15.09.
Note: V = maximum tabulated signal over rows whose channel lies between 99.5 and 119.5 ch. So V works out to 9.666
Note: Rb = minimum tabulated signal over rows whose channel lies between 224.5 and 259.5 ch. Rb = 14.21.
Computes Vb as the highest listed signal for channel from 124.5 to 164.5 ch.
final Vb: 10.96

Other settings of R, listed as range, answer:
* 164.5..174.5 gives 10.42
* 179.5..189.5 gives 11.37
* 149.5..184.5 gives 10.9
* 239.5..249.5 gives 15.48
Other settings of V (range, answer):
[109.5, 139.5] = 10.63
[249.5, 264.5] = 16.05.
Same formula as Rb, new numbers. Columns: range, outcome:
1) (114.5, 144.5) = 9.612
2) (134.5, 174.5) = 10.35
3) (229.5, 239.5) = 14.77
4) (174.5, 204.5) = 10.77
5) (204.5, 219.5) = 11.86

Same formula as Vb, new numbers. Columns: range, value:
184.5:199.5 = 11.61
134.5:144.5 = 10.95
